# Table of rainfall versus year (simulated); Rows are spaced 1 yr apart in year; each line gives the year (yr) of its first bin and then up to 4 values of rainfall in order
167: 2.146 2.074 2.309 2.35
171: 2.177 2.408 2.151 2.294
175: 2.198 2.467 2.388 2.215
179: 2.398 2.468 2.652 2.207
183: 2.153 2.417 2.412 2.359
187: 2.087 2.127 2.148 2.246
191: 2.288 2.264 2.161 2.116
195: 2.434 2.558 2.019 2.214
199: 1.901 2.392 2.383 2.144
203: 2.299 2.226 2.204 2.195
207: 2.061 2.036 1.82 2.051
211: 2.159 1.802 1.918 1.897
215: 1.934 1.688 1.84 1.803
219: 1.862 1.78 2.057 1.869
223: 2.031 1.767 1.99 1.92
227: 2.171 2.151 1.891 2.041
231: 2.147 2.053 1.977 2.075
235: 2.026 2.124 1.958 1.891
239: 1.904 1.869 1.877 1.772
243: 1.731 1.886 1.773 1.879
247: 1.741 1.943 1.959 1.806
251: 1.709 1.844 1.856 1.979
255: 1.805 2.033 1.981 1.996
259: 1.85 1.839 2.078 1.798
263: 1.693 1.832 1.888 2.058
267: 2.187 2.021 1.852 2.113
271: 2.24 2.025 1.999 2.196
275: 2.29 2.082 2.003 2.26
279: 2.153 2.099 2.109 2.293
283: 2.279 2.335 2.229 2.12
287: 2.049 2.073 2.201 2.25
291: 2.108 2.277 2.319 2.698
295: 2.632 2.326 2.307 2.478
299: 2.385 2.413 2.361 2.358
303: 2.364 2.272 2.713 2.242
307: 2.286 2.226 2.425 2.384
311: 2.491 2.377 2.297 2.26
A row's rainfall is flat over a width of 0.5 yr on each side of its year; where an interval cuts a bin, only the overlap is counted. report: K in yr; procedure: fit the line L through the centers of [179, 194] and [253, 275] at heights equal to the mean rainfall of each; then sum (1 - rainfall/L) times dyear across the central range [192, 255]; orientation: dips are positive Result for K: 4.3 yr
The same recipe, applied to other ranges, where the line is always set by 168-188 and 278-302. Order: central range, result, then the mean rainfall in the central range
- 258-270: 1.9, 1.93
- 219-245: 3.9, 1.95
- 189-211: 1.1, 2.19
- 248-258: 1.7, 1.89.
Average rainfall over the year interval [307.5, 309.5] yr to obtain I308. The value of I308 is 2.33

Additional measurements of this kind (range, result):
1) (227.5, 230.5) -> 2.03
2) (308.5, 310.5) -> 2.4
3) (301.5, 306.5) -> 2.39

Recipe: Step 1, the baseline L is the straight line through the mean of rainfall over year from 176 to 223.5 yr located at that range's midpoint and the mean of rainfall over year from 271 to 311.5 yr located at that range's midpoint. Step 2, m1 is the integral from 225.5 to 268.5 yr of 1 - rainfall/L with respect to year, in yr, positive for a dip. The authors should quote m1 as 5.5 yr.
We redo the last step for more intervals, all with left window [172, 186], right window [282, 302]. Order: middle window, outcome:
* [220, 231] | 1.6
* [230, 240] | 1.4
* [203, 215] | 1.5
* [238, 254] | 3.3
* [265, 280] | 1.4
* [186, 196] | 0.5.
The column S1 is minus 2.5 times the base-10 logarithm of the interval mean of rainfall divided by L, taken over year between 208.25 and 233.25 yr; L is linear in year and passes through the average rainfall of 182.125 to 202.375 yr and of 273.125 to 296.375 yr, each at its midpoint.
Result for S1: 0.15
